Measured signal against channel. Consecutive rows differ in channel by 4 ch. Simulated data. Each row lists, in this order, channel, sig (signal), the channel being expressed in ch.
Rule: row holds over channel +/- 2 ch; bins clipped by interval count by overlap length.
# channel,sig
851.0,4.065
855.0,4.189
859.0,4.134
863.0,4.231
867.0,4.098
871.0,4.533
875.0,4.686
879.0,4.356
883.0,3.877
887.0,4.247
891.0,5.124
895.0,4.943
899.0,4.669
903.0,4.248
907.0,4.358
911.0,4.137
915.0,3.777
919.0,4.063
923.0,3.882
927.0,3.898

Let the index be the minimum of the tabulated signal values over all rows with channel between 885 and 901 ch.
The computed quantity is 4.247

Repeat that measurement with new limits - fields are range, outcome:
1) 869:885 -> 3.877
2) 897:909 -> 4.248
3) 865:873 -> 4.098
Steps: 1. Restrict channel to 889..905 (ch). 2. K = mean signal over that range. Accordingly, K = 4.75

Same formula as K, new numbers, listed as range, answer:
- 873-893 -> 4.46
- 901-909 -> 4.3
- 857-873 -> 4.25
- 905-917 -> 4.09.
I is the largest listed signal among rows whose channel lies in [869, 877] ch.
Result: 4.686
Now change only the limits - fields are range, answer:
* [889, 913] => 5.124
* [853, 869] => 4.231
